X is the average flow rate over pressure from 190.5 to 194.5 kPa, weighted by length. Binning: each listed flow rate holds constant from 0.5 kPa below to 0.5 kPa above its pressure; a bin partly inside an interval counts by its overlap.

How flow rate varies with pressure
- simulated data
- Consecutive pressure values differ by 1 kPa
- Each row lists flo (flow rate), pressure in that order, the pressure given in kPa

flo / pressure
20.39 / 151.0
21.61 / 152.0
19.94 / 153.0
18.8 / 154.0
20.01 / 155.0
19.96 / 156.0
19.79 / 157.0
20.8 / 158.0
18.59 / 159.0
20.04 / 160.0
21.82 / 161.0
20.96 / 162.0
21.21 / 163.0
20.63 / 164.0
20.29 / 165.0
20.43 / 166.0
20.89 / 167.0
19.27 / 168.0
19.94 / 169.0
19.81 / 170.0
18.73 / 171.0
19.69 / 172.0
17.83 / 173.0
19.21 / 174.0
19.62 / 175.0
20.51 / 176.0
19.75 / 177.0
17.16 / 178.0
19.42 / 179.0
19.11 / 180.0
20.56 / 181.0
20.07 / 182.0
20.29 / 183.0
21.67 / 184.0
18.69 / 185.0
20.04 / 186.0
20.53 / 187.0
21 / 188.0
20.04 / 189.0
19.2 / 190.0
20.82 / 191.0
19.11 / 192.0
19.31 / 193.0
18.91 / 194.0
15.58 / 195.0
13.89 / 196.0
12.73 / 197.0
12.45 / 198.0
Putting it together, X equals 19.5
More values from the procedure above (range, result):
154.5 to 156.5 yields 20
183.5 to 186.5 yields 20.1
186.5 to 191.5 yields 20.3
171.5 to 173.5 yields 18.8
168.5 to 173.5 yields 19.2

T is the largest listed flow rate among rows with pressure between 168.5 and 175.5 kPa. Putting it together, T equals 19.94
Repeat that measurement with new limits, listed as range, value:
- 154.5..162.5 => 21.82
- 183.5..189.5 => 21.67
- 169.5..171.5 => 19.81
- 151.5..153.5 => 21.61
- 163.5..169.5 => 20.89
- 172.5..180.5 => 20.51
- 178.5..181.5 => 20.56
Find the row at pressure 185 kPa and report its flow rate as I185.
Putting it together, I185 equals 18.69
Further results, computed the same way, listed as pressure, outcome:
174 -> 19.21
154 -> 18.8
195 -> 15.58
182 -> 20.07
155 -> 20.01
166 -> 20.43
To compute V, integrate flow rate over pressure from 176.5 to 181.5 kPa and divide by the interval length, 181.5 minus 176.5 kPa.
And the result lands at 19.2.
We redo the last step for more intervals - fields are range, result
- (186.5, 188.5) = 20.8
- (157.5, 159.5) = 19.7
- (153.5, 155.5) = 19.4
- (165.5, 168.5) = 20.2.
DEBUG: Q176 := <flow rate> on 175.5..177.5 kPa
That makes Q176 20.1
